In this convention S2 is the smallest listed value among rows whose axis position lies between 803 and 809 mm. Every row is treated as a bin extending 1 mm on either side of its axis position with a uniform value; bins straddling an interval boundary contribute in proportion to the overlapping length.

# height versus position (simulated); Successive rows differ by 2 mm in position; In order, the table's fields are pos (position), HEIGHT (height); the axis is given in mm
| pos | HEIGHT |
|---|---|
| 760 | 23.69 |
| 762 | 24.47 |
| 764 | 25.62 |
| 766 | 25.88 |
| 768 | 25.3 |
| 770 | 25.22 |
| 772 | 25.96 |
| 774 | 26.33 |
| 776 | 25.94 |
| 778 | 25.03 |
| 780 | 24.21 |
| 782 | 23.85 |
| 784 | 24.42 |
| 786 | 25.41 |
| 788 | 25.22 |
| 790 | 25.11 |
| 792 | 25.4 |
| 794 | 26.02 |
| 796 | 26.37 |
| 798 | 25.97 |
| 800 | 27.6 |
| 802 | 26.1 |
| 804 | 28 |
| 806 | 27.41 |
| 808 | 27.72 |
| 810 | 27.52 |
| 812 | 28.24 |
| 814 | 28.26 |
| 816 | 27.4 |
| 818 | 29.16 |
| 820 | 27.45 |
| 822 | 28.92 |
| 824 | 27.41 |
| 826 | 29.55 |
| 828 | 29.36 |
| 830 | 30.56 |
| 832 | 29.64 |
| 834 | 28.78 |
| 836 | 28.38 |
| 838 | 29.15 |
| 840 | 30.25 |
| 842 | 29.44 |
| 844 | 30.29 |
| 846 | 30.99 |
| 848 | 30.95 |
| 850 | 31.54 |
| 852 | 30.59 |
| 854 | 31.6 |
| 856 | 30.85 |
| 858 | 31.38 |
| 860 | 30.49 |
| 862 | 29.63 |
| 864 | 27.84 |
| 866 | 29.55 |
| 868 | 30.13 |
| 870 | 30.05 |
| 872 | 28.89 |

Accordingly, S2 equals 27.41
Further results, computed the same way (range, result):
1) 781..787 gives 23.85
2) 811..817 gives 27.4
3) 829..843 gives 28.38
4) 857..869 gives 27.84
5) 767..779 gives 25.03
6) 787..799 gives 25.11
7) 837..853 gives 29.15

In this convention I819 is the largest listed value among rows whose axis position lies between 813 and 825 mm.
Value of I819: 29.16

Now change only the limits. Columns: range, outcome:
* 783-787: 25.41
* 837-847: 30.99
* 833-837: 28.78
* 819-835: 30.56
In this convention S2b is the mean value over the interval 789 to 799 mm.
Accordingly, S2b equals 25.8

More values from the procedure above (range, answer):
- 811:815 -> 28.2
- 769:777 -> 25.9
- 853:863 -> 30.8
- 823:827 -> 28.5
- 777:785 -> 24.4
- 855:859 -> 31.1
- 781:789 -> 24.7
